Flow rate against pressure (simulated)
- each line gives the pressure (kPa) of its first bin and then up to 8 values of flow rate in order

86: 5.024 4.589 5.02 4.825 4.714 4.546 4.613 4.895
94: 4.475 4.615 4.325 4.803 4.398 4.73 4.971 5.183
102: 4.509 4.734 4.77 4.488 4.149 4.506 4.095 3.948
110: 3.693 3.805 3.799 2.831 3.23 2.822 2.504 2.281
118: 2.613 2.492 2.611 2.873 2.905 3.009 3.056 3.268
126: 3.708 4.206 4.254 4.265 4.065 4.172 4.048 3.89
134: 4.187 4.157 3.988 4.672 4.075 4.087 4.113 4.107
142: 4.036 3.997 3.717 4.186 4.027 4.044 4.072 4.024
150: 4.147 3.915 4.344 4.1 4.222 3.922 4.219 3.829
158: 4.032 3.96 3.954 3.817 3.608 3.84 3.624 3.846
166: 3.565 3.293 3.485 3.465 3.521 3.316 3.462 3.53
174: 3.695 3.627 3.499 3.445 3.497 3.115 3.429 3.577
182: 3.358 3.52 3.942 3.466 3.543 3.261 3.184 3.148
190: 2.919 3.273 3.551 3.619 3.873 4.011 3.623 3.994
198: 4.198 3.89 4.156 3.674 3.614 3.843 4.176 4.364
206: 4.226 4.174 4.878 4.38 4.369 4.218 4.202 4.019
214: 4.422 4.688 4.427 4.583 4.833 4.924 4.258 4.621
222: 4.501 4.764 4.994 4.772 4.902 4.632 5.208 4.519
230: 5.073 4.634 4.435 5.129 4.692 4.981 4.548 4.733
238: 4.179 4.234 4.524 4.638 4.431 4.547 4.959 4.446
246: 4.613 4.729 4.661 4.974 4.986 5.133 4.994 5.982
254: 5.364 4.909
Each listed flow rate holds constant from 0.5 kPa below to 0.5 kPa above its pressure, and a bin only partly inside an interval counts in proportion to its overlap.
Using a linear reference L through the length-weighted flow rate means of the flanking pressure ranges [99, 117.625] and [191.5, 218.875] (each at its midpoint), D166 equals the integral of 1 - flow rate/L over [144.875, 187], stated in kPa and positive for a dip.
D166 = 3.4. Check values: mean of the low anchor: 3.92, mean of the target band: 3.73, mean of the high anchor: 4.16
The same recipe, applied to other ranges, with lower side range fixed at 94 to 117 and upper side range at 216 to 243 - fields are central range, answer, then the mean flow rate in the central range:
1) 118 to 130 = 2.5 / 3.33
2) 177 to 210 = 5.7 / 3.74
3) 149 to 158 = 0.5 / 4.08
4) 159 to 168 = 1.4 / 3.7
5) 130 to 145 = 0.6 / 4.09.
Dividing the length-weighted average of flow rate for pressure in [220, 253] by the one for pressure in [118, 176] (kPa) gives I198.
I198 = 1.25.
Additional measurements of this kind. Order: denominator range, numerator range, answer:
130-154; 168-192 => 0.84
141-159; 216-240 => 1.16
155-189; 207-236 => 1.29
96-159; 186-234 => 1.08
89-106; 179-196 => 0.74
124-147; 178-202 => 0.89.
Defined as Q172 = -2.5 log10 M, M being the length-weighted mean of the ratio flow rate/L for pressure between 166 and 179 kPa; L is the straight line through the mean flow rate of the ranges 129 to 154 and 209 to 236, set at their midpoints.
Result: 0.23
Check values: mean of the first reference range 4.1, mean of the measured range 3.47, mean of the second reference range 4.64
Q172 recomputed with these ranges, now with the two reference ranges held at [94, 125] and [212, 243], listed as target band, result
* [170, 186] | 0.22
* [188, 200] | 0.20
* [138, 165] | 0.02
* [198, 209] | 0.09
